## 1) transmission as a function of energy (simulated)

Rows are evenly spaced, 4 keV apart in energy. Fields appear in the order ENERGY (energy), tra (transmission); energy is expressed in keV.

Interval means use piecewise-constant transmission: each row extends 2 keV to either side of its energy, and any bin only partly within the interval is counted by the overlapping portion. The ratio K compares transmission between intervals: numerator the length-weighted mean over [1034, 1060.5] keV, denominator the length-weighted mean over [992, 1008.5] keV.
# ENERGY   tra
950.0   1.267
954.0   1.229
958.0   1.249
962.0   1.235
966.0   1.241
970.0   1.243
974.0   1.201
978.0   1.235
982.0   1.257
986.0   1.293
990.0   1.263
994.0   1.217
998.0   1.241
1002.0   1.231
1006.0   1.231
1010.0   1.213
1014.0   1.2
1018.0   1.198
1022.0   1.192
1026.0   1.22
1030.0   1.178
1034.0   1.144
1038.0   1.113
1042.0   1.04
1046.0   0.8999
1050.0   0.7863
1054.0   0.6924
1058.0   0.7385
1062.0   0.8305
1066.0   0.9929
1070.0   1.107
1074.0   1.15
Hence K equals 0.7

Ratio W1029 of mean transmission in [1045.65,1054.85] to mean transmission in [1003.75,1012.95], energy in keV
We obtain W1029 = 0.64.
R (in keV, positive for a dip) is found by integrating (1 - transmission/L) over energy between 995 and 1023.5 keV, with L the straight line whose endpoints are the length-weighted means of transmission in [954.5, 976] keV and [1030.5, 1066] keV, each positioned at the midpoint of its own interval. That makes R -3.94 keV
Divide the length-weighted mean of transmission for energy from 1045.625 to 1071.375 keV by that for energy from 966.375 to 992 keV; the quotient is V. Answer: 0.69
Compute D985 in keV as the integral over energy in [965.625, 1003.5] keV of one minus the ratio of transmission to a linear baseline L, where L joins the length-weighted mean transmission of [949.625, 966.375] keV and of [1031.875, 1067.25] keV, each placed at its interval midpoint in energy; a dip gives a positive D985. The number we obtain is -3.2 keV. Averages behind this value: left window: 1.24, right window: 0.915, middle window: 1.24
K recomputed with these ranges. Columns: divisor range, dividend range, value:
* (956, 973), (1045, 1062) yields 0.63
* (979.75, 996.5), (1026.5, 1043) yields 0.90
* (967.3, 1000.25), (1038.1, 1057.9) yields 0.70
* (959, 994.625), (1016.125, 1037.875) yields 0.95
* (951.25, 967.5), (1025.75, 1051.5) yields 0.85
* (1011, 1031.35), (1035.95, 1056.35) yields 0.75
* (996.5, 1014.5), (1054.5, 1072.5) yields 0.74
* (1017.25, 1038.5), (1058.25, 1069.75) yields 0.78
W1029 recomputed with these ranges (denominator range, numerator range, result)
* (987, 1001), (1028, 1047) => 0.87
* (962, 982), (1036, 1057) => 0.73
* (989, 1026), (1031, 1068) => 0.76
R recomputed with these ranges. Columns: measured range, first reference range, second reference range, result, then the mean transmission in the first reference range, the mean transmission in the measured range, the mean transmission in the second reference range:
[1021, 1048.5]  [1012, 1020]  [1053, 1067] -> -1.82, 1.2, 1.1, 0.809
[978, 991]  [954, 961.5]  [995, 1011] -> -0.34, 1.24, 1.27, 1.23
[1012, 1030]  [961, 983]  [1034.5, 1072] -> -2.68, 1.23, 1.2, 0.92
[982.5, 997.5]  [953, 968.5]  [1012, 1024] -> -0.47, 1.24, 1.26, 1.2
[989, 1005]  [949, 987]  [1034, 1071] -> -1.48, 1.24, 1.24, 0.918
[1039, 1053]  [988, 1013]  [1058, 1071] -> 1.53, 1.23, 0.908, 0.93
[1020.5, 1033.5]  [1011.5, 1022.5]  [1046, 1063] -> -1.30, 1.2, 1.19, 0.774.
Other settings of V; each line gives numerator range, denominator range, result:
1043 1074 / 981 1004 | 0.71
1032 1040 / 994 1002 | 0.92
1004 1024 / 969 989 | 0.97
